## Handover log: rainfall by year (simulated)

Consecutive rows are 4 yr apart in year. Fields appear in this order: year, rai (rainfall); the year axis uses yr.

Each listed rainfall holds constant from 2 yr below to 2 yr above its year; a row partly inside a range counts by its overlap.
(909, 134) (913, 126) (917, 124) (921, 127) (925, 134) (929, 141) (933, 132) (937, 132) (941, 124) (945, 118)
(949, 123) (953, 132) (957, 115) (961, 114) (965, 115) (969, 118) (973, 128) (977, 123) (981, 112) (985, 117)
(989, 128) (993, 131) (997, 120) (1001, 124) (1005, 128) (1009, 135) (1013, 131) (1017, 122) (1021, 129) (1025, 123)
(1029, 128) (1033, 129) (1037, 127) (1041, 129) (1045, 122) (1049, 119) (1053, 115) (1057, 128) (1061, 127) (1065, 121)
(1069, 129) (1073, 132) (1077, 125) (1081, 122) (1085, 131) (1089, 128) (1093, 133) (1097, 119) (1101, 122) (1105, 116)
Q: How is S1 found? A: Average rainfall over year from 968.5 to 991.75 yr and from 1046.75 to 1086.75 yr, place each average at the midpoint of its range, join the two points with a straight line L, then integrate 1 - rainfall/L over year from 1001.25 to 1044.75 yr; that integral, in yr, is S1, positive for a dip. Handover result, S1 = -1.6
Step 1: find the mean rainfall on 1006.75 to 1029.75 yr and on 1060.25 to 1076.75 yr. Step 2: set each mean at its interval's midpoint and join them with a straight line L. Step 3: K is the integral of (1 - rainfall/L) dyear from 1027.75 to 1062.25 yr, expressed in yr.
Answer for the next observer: 0.7 yr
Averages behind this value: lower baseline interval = 128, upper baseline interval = 127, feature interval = 125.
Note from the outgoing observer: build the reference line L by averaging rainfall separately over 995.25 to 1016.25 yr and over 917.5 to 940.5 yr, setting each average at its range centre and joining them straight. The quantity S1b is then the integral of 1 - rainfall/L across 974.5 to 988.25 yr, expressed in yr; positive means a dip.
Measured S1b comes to 1.1 yr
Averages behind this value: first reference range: 132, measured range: 119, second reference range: 127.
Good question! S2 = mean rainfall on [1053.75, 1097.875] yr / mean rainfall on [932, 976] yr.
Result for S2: 1.03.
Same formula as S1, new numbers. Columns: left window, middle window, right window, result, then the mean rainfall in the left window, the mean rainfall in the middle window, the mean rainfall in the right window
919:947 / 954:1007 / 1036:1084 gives 2.7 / 130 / 121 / 125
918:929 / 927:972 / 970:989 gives 0.9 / 132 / 124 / 121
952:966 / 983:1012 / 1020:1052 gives -1.1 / 118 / 126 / 125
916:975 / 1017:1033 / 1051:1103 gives -0.1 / 125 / 126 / 126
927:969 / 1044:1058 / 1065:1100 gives 0.6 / 124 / 120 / 127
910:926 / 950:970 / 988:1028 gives 1.3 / 128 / 119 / 127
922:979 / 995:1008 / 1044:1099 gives 0.0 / 125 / 125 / 125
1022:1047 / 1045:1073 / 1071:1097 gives 0.7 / 126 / 124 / 128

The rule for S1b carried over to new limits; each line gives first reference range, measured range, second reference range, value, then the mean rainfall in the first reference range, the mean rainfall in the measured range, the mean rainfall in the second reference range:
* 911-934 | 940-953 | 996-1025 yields 0.7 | 131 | 123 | 127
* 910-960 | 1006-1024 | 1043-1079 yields -0.5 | 127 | 129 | 124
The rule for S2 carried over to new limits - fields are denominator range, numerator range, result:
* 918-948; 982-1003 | 0.95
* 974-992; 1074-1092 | 1.05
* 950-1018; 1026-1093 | 1.02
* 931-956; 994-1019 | 1.00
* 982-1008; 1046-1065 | 0.98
